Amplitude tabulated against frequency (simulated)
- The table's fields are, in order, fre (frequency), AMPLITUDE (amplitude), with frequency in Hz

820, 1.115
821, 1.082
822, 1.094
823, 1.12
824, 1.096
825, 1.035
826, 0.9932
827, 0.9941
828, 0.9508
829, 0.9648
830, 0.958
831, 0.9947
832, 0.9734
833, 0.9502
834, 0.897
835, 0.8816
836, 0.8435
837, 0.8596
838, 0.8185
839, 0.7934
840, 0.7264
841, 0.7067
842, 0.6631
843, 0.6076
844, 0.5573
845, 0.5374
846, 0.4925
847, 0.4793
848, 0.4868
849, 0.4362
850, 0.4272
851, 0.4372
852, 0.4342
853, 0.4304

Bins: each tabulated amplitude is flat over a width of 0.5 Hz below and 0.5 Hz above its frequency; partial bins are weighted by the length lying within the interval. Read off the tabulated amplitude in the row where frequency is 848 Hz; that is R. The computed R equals 0.4868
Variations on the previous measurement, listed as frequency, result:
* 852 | 0.4342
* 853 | 0.4304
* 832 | 0.9734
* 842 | 0.6631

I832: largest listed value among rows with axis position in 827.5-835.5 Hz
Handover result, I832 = 0.9947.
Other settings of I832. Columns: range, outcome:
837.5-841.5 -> 0.8185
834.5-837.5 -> 0.8816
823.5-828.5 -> 1.096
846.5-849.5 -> 0.4868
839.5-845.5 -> 0.7264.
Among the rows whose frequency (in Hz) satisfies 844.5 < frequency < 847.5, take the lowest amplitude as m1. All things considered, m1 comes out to 0.4793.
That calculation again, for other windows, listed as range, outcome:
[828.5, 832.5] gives 0.958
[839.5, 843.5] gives 0.6076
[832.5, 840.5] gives 0.7264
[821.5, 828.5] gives 0.9508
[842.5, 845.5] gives 0.5374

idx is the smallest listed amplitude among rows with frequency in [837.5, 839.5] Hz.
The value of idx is 0.7934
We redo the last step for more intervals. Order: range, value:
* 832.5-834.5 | 0.897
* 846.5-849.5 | 0.4362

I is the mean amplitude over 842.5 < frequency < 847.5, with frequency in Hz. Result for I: 0.535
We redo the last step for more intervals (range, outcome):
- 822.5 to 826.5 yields 1.06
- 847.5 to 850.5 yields 0.45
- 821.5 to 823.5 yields 1.11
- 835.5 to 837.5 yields 0.852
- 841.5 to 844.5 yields 0.609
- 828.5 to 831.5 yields 0.973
